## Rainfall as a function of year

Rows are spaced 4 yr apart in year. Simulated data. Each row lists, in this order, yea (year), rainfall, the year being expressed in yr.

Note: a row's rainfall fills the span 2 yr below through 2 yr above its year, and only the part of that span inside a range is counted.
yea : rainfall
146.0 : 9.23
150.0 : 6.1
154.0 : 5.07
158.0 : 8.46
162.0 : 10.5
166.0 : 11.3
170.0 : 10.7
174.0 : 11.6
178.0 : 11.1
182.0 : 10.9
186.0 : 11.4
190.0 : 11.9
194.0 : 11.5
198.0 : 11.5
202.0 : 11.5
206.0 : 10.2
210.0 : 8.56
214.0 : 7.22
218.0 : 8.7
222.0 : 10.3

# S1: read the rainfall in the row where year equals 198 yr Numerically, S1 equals 11.5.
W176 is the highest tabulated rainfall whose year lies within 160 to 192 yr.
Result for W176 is 11.9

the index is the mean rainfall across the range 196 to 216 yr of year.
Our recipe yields 9.8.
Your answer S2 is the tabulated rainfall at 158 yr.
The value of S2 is 8.46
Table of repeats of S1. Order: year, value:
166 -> 11.3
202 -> 11.5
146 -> 9.23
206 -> 10.2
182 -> 10.9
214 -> 7.22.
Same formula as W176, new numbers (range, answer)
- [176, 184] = 11.1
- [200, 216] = 11.5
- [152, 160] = 8.46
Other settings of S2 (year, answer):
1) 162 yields 10.5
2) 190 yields 11.9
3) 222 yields 10.3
